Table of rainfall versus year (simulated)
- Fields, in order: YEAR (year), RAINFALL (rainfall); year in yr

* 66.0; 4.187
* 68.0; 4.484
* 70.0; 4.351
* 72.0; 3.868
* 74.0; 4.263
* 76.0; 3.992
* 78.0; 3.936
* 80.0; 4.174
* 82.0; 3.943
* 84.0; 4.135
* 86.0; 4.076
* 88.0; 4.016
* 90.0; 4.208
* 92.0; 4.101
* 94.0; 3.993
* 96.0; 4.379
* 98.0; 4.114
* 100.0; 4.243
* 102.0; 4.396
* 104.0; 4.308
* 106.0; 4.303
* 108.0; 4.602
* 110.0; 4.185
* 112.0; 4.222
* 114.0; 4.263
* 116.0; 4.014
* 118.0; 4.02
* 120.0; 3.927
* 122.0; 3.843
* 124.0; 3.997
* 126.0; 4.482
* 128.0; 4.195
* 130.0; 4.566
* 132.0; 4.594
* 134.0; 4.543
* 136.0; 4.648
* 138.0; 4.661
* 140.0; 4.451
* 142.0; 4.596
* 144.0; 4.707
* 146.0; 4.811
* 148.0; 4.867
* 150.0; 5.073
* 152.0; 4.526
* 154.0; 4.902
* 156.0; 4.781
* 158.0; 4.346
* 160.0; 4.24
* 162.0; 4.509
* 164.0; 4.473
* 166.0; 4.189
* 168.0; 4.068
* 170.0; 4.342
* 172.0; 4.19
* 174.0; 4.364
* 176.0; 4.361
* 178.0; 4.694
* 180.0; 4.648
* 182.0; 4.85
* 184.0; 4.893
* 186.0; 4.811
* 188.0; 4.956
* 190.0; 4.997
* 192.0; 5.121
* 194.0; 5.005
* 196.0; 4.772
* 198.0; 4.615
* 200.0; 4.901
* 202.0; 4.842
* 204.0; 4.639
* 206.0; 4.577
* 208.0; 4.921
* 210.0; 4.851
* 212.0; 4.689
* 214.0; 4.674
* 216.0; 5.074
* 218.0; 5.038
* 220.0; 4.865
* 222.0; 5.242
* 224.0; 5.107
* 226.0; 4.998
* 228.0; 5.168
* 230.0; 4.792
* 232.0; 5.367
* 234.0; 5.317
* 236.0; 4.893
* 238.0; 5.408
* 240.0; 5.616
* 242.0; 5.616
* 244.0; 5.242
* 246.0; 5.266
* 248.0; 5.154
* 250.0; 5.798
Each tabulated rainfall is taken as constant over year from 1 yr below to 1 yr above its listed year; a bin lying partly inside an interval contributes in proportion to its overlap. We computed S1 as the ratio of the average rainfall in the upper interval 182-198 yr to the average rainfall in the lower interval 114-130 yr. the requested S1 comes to 1.19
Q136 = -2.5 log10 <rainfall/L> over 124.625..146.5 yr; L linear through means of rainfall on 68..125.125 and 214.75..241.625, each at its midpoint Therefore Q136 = -0.026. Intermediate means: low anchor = 4.15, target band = 4.55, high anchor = 5.15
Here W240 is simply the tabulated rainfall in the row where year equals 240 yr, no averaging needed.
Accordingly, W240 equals 5.616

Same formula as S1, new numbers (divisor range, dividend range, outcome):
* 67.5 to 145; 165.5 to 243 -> 1.14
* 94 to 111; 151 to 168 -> 1.04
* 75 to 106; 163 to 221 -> 1.14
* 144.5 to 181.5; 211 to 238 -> 1.11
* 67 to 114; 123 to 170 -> 1.08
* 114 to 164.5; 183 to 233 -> 1.10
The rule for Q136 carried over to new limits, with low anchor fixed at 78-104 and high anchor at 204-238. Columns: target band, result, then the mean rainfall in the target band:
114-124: 0.09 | 3.99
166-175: 0.10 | 4.24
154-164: 0.02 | 4.51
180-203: -0.02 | 4.88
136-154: -0.05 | 4.72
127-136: -0.02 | 4.49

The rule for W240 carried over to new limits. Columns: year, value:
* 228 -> 5.168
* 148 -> 4.867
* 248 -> 5.154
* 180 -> 4.648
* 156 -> 4.781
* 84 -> 4.135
